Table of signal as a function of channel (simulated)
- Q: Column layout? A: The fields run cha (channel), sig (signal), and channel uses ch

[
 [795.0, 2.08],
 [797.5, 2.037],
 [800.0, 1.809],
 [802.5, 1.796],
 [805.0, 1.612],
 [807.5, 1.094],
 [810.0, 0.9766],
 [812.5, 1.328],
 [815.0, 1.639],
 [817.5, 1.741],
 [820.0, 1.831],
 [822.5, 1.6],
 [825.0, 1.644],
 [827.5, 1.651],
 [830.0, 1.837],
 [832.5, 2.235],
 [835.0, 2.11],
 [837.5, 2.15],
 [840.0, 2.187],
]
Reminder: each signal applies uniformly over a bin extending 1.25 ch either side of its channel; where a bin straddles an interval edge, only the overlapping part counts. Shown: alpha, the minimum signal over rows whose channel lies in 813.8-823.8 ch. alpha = 1.6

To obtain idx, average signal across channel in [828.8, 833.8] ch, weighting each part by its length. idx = 2.04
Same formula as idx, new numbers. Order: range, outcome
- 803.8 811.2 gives 1.23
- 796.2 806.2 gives 1.82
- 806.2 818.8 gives 1.36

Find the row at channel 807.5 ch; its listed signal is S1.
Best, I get 1.094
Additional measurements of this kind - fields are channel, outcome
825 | 1.644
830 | 1.837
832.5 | 2.235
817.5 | 1.741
